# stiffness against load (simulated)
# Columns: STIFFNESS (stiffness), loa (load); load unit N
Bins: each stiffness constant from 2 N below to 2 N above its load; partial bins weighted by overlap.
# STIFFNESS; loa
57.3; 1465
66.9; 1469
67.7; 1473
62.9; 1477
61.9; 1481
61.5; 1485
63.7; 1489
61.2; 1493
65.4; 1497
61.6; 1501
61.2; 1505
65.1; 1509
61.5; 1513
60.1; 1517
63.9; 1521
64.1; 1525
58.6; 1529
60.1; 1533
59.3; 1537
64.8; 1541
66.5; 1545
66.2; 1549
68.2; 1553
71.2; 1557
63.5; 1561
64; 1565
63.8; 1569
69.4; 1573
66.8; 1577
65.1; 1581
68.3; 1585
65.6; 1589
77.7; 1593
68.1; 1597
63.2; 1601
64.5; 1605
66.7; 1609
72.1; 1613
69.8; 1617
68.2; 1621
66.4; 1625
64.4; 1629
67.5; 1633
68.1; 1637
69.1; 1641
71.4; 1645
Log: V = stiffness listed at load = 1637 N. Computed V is 68.1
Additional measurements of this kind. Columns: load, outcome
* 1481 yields 61.9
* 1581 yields 65.1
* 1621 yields 68.2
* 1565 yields 64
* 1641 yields 69.1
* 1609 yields 66.7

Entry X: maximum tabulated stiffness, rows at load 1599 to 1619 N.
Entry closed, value 72.1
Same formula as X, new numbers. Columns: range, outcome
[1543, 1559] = 71.2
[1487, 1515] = 65.4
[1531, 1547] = 66.5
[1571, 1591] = 69.4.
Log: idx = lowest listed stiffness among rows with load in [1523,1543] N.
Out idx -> 58.6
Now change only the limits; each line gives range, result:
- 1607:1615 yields 66.7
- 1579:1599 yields 65.1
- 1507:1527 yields 60.1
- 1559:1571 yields 63.5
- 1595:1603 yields 63.2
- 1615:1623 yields 68.2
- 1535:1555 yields 59.3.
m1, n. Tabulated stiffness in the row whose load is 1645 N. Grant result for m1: 71.4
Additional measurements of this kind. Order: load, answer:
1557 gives 71.2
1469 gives 66.9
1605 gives 64.5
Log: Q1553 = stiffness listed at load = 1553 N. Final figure 68.2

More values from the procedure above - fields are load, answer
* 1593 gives 77.7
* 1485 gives 61.5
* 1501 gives 61.6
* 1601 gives 63.2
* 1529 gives 58.6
